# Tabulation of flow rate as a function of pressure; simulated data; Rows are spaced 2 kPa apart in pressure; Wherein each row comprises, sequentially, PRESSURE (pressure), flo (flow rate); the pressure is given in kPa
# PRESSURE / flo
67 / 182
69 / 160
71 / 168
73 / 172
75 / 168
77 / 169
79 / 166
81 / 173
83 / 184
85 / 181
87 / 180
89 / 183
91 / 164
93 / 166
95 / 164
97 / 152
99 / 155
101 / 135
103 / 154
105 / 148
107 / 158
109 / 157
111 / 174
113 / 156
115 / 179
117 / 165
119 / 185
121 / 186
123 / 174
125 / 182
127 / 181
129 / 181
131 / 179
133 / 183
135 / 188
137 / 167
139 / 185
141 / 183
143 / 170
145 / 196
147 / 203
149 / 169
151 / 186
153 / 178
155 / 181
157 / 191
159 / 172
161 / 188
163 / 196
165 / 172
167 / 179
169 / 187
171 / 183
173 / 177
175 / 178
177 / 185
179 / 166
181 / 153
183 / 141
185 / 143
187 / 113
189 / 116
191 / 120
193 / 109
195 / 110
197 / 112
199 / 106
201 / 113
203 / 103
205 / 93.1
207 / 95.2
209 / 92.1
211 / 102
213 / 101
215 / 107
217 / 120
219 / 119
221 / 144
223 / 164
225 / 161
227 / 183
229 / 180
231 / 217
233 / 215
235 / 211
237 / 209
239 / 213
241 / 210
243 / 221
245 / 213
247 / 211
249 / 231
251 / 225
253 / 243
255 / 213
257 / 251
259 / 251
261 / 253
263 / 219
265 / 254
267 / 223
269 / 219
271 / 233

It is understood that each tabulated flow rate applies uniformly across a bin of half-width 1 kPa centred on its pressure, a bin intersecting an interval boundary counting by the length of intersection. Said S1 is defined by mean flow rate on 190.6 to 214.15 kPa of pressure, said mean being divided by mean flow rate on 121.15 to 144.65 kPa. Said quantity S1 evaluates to 0.6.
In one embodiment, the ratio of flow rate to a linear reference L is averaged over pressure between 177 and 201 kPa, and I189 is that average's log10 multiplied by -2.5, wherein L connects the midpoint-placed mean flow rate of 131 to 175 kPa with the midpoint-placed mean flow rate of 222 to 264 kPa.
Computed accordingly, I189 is 0.45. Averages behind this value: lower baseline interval 182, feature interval 128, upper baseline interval 214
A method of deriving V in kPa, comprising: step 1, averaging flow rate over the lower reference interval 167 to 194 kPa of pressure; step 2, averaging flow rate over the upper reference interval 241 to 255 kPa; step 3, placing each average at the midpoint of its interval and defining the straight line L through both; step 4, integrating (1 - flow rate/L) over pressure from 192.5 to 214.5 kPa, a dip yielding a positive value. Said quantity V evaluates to 9.1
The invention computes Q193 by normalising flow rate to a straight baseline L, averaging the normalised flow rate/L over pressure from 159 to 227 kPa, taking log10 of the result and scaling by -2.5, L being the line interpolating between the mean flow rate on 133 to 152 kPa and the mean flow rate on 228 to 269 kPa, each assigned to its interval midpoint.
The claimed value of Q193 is 0.40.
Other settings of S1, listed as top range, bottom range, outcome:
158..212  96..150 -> 0.82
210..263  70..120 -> 1.15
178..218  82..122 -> 0.70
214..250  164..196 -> 1.22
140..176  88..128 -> 1.10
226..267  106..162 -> 1.24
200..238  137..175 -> 0.79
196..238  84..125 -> 0.84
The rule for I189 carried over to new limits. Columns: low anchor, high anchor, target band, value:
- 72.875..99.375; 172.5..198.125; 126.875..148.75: -0.19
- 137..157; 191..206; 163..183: -0.20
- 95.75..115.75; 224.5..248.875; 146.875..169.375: -0.04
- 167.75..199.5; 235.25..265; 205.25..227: 0.45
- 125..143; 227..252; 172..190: 0.26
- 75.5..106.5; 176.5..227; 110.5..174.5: -0.23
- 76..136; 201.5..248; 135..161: -0.10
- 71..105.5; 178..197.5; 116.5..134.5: -0.19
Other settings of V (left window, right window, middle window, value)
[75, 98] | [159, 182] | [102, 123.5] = 0.8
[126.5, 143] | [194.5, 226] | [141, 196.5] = -4.9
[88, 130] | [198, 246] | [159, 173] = -2.0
